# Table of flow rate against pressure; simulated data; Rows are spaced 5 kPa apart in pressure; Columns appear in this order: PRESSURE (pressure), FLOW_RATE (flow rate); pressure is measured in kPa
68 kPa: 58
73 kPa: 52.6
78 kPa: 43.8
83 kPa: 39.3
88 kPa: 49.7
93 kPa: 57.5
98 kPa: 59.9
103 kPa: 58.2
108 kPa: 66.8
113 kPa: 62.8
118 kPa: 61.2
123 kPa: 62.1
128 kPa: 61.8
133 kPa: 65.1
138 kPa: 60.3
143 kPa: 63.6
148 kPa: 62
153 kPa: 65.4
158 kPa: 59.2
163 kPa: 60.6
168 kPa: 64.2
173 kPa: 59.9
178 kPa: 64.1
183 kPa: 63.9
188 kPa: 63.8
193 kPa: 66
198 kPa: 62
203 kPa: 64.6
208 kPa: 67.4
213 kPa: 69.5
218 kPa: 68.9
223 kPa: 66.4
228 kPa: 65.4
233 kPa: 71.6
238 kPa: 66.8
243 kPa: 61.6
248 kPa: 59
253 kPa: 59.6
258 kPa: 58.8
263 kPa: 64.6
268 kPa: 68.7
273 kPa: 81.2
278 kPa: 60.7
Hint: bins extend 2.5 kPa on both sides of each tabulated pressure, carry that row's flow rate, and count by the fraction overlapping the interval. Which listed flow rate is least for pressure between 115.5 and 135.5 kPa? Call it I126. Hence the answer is 61.2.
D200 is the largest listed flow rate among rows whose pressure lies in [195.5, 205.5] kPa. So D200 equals 64.6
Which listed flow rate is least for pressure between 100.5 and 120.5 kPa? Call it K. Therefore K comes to 58.2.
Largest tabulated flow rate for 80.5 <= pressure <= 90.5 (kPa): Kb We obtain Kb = 49.7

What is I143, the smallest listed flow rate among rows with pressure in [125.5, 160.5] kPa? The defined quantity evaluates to 59.2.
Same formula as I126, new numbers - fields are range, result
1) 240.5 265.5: 58.8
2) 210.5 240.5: 65.4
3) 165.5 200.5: 59.9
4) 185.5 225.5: 62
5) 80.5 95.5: 39.3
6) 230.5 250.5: 59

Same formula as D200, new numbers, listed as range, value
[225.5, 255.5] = 71.6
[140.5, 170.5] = 65.4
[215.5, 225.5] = 68.9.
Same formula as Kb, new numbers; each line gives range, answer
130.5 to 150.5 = 65.1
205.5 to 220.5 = 69.5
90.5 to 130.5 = 66.8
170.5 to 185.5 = 64.1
